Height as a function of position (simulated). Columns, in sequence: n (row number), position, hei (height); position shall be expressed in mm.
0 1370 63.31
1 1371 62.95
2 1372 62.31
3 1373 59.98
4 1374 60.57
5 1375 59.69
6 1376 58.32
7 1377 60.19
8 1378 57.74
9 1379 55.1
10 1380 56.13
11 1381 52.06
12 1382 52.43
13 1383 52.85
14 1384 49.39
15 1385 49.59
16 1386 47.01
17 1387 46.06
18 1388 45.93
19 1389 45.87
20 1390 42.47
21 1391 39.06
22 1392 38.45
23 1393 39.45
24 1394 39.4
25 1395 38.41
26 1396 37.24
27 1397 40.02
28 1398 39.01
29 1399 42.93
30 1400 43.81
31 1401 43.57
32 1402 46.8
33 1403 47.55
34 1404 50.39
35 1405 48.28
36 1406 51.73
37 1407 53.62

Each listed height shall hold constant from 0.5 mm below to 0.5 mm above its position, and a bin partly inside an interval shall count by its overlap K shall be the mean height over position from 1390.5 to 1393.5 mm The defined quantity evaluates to 39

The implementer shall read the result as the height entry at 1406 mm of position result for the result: 51.73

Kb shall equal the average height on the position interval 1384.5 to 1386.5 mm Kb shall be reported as 48.3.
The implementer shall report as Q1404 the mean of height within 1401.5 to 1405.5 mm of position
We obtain 48.3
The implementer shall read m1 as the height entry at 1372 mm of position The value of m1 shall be 62.31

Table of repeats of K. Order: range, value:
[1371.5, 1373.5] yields 61.1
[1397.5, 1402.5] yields 43.2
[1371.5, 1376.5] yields 60.2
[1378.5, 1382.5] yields 53.9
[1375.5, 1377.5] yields 59.3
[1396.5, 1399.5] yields 40.7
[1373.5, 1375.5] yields 60.1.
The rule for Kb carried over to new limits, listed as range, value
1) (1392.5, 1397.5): 38.9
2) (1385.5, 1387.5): 46.5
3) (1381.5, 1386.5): 50.3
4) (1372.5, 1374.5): 60.3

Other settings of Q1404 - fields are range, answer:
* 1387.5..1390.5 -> 44.8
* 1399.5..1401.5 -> 43.7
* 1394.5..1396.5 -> 37.8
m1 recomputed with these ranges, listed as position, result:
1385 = 49.59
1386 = 47.01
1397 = 40.02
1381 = 52.06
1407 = 53.62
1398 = 39.01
